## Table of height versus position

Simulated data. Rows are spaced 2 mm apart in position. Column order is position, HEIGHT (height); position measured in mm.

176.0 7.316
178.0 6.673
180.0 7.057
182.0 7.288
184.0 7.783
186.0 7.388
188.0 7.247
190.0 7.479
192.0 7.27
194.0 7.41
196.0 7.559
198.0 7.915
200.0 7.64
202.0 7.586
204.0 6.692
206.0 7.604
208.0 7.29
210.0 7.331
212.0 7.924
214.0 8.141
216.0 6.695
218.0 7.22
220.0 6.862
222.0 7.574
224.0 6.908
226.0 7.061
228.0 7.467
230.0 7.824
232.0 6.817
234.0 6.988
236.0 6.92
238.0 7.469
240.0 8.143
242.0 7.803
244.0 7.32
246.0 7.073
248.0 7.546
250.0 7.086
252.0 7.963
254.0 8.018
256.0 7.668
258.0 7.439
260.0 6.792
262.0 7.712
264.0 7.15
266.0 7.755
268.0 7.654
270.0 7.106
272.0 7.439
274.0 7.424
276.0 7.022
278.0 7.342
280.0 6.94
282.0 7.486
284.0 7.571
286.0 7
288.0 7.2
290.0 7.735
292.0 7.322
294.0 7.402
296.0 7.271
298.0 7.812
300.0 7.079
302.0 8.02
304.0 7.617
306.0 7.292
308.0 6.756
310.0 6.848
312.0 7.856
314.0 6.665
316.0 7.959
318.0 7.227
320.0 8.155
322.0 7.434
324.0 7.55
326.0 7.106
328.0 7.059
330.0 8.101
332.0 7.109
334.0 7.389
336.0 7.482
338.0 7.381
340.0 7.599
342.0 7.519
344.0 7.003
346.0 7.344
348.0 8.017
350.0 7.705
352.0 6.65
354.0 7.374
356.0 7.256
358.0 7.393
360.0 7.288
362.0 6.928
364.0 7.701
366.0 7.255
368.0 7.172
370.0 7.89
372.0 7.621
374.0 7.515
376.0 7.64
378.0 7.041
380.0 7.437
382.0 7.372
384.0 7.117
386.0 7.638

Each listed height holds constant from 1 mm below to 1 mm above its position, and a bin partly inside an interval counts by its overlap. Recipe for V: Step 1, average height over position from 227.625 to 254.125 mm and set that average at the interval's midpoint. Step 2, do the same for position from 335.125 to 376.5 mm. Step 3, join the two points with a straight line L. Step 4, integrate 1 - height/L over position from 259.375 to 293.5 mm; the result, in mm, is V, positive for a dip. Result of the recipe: 0.4 mm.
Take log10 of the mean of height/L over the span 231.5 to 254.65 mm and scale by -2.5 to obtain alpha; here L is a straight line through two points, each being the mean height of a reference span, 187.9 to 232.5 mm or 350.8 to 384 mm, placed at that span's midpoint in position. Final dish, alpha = -0.01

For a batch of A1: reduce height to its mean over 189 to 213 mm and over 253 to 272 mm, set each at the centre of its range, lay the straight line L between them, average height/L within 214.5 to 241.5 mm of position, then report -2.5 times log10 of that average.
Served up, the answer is 0.033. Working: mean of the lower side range 7.47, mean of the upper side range 7.48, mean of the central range 7.25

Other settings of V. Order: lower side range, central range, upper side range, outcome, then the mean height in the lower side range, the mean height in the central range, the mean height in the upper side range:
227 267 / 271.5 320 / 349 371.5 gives 0.25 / 7.45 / 7.36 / 7.33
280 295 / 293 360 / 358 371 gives -0.36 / 7.36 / 7.41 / 7.37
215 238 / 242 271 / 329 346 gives -0.97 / 7.14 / 7.46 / 7.44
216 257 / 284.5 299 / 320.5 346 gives -0.01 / 7.37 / 7.4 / 7.41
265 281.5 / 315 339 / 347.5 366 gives -0.50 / 7.34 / 7.5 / 7.34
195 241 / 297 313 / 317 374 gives -0.01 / 7.38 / 7.41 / 7.42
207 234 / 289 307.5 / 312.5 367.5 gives -0.30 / 7.3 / 7.49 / 7.4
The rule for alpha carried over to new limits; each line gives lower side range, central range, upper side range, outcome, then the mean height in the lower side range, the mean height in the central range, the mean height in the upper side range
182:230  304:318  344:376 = 0.021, 7.4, 7.26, 7.4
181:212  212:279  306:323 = 0.004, 7.45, 7.38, 7.36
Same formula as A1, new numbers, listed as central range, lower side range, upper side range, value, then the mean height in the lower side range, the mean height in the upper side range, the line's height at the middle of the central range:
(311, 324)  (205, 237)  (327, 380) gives -0.026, 7.29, 7.4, 7.37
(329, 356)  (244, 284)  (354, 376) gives -0.003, 7.4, 7.41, 7.41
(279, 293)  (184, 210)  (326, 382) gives 0.013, 7.43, 7.4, 7.41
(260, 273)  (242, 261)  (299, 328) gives 0.003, 7.45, 7.39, 7.44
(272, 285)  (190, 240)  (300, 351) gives 0.014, 7.36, 7.44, 7.41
